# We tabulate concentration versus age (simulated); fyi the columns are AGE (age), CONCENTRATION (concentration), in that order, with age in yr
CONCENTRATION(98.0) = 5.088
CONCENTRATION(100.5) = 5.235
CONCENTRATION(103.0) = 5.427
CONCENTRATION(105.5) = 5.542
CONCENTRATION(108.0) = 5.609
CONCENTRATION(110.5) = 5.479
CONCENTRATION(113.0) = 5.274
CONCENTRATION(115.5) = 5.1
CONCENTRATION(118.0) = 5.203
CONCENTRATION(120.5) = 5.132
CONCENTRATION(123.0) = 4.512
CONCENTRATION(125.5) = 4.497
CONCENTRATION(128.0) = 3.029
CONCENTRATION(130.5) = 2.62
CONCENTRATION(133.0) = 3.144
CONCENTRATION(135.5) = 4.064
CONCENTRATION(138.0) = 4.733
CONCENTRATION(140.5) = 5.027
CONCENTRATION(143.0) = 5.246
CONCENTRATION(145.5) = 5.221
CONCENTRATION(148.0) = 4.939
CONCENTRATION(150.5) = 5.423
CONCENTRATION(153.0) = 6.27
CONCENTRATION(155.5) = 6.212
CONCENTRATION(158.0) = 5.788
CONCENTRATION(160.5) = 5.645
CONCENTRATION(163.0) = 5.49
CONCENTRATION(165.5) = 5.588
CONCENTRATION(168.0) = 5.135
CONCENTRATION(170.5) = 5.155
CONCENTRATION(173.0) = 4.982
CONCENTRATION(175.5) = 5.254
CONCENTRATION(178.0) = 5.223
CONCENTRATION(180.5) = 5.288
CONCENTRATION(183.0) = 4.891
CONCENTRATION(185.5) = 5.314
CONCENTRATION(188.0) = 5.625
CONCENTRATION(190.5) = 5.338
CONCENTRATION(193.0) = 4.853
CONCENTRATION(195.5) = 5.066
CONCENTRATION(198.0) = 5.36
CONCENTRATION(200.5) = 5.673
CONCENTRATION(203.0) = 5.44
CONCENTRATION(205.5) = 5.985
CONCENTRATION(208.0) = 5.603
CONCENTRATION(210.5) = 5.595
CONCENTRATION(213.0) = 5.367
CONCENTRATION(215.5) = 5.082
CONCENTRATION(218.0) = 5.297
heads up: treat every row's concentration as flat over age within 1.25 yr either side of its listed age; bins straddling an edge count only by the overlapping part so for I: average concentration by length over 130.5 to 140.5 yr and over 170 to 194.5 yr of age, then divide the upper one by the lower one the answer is 1.32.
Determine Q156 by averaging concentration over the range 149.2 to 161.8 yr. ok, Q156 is 5.86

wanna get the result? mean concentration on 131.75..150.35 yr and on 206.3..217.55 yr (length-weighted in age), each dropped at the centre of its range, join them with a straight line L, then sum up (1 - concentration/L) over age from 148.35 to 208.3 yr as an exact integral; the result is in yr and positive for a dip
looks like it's -4.4 yr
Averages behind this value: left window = 4.67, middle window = 5.43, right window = 5.43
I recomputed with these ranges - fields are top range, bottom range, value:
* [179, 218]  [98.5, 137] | 1.15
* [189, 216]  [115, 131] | 1.25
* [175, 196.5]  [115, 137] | 1.26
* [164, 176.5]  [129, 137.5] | 1.54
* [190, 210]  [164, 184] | 1.04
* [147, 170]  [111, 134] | 1.29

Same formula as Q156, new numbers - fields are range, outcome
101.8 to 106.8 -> 5.49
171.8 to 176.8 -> 5.12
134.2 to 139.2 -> 4.38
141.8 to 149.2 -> 5.14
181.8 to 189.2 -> 5.28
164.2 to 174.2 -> 5.22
